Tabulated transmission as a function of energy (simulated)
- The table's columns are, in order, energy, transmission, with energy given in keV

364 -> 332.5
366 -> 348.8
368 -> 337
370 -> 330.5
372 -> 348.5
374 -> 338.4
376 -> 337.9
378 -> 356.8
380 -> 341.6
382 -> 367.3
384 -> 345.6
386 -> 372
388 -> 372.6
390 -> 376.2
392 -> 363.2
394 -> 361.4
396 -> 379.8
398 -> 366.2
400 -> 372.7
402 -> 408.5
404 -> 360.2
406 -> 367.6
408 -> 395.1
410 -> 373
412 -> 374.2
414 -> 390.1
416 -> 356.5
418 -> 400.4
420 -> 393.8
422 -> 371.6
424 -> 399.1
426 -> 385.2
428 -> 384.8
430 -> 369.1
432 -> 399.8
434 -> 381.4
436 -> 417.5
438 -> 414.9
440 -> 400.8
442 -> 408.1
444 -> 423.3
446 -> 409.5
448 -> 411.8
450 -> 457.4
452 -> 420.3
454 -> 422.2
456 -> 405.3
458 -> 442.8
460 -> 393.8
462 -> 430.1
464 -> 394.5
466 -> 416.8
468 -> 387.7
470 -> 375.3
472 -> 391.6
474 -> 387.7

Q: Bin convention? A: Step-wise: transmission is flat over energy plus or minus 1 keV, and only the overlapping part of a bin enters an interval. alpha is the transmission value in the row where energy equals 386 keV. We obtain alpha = 372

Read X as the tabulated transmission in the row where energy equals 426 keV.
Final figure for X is 385.2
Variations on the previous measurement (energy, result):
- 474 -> 387.7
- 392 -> 363.2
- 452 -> 420.3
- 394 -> 361.4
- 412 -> 374.2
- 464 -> 394.5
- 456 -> 405.3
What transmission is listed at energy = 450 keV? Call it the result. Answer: 457.4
